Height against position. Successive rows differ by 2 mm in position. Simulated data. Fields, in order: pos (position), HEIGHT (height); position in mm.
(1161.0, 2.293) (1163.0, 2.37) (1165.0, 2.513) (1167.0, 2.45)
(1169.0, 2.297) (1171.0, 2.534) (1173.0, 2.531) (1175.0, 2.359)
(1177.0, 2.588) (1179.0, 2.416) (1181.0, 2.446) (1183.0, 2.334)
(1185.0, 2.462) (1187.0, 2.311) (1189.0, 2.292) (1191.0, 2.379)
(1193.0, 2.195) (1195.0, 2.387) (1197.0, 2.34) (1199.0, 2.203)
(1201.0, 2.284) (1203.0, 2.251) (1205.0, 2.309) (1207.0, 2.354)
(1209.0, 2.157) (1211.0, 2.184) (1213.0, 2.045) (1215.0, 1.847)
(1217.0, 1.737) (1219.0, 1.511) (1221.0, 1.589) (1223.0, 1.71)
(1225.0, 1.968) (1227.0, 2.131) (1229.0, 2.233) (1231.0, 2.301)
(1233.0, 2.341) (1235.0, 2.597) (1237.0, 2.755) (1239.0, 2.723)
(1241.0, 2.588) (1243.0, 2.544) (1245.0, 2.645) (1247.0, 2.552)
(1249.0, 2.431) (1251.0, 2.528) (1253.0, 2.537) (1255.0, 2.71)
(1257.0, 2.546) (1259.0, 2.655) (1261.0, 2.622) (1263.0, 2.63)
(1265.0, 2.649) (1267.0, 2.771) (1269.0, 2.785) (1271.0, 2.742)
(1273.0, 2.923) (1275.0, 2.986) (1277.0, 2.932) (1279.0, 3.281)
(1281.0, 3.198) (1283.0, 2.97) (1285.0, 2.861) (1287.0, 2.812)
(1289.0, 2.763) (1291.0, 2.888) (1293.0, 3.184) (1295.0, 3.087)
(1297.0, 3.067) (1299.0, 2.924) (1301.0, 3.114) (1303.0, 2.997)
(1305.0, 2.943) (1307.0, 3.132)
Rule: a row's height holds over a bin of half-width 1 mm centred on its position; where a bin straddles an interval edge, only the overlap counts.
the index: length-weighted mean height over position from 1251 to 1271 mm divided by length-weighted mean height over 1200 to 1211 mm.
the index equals 1.17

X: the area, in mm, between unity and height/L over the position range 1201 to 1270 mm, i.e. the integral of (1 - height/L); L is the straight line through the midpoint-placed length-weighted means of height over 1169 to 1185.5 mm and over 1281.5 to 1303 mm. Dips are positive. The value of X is 9.4 mm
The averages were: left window 2.45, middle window 2.35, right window 2.97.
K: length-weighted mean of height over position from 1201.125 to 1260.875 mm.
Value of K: 2.3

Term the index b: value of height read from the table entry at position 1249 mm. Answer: 2.431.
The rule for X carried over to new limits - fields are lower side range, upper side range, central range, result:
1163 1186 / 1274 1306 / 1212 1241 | 6.2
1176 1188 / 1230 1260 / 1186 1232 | 6.8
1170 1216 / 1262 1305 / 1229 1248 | 0.6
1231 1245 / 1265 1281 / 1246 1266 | 1.2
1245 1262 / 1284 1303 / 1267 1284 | -1.0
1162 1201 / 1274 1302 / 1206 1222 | 4.0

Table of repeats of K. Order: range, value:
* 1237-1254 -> 2.58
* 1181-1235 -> 2.16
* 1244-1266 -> 2.59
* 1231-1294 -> 2.74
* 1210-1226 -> 1.82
